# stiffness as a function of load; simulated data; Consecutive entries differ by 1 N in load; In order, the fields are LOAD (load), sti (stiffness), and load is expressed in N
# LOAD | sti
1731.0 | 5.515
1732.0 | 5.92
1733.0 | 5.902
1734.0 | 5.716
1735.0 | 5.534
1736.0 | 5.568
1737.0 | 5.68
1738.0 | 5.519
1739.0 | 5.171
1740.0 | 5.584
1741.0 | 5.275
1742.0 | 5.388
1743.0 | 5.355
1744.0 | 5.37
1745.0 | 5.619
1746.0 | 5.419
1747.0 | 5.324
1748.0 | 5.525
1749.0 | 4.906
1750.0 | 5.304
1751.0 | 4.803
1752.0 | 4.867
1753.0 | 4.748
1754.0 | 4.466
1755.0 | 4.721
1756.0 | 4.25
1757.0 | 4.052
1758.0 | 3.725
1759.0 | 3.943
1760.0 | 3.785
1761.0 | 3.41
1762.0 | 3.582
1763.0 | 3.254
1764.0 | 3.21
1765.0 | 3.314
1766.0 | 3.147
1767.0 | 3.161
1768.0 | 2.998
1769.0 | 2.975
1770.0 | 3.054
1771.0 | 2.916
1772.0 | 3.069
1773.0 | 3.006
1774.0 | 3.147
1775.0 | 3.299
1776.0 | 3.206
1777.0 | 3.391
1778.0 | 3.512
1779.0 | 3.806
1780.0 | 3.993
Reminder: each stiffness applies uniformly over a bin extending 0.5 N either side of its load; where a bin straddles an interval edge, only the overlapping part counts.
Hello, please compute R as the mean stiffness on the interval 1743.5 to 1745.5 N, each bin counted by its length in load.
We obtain 5.49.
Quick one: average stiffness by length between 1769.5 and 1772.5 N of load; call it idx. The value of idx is 3.01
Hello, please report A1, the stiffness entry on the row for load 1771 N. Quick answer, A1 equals 2.916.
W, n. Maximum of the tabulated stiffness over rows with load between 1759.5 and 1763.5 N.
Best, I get 3.785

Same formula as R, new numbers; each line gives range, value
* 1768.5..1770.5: 3.01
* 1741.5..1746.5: 5.43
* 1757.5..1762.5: 3.69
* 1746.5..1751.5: 5.17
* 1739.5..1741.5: 5.43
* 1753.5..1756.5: 4.48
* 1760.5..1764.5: 3.36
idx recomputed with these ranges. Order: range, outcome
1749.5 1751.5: 5.05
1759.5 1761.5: 3.6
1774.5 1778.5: 3.35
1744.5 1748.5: 5.47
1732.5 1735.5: 5.72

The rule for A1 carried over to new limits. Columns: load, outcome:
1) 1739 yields 5.171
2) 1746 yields 5.419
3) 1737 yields 5.68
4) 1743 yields 5.355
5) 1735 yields 5.534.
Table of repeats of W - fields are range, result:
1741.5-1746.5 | 5.619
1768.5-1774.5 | 3.147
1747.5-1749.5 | 5.525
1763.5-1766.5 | 3.314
